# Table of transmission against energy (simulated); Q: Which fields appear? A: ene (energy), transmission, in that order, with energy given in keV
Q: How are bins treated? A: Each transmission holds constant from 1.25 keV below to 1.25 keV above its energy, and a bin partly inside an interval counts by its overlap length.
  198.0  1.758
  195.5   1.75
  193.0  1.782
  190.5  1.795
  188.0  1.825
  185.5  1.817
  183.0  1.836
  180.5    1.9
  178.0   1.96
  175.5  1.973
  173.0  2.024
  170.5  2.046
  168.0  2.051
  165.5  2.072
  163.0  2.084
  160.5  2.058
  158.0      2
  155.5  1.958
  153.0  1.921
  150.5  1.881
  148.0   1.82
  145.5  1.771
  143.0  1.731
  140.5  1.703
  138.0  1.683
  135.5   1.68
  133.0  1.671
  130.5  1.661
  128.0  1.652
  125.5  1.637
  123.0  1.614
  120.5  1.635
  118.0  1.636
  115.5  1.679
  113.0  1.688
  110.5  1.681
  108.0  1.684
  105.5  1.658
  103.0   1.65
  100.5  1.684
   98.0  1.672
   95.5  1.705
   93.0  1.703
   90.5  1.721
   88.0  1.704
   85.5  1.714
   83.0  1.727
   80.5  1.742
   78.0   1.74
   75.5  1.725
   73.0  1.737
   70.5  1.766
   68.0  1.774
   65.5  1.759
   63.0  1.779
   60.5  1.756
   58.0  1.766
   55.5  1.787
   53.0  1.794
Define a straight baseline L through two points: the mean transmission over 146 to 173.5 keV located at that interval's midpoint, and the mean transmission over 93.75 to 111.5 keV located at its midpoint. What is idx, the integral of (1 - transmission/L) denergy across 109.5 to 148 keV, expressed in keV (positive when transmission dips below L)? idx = 2.92 keV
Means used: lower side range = 1.68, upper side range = 1.99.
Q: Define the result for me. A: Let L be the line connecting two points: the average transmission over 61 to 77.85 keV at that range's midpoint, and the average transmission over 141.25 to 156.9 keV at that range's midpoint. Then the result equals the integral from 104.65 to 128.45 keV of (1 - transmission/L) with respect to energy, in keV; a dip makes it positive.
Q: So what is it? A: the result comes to 2.0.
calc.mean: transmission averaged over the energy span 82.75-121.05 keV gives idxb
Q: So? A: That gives 1.68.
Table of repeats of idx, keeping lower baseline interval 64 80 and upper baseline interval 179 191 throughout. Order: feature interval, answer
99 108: 0.5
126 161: 0.3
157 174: -2.1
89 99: 0.4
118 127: 0.8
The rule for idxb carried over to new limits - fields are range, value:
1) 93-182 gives 1.8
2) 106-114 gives 1.68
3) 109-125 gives 1.66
